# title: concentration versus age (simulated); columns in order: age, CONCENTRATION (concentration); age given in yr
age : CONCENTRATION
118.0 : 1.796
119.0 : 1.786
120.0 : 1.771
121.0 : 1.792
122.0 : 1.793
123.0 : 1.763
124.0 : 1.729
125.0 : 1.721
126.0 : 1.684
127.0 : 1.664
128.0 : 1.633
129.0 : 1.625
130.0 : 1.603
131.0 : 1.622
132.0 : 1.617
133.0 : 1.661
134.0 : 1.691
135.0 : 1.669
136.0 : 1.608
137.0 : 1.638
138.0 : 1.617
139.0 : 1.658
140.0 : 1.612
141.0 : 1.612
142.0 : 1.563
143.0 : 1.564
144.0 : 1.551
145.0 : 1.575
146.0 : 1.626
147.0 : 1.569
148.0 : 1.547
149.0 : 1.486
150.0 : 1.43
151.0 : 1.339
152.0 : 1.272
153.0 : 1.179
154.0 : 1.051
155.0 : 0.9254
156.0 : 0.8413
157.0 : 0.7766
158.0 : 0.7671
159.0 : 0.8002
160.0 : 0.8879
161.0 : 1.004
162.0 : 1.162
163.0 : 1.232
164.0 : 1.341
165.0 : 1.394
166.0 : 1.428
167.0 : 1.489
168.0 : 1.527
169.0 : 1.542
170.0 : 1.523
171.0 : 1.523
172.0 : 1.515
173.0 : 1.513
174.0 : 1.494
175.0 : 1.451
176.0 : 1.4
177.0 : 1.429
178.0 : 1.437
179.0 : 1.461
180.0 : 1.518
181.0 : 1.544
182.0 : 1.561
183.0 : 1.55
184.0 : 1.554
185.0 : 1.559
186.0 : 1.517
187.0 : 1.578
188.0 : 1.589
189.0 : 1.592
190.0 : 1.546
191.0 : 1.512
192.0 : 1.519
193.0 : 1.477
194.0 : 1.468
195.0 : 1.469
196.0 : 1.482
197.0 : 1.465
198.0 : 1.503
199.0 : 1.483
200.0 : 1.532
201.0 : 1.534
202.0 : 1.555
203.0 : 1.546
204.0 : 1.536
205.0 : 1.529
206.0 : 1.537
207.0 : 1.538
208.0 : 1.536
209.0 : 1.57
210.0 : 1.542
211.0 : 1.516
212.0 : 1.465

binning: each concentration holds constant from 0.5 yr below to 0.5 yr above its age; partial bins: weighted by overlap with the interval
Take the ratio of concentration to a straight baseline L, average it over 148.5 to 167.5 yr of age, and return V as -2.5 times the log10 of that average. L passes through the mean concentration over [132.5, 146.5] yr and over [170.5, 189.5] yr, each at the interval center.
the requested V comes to 0.34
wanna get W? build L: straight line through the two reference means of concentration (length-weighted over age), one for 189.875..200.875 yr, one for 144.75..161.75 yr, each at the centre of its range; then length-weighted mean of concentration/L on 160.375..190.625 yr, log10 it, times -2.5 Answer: -0.09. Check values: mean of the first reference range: 1.17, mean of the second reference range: 1.5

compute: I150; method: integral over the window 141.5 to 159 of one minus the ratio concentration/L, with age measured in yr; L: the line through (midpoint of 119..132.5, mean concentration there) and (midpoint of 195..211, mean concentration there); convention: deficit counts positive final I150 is 3.8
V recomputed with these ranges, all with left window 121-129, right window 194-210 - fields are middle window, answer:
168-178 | 0.074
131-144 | 0.038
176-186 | 0.046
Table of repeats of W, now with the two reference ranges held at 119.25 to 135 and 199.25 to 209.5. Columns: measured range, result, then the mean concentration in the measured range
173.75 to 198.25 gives 0.05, 1.51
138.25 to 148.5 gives 0.05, 1.59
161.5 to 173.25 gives 0.13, 1.43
